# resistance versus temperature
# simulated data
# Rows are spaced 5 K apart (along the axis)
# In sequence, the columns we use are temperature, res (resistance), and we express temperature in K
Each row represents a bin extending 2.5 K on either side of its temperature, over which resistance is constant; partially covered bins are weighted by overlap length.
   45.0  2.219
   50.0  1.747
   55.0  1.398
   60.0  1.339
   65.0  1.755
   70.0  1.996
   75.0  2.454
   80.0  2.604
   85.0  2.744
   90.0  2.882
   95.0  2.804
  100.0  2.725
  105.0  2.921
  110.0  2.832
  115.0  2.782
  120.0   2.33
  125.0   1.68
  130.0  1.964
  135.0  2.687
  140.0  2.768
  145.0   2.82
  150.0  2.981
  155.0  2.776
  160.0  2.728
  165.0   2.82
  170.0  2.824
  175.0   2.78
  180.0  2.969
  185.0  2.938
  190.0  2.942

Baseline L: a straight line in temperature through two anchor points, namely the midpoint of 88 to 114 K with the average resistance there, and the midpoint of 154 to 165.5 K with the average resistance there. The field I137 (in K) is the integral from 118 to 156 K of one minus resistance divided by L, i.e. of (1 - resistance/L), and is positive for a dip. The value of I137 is 4.0 K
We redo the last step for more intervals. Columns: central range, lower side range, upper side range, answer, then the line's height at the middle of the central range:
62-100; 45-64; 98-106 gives -2.9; 2.28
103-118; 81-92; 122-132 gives -4.1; 2.22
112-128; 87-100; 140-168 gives 3.1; 2.82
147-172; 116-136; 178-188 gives -1.9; 2.63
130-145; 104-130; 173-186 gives -0.2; 2.58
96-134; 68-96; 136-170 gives 2.8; 2.69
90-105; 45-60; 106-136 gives -4.8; 2.13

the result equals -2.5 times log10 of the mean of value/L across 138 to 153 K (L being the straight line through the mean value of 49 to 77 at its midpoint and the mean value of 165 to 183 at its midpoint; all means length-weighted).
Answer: -0.11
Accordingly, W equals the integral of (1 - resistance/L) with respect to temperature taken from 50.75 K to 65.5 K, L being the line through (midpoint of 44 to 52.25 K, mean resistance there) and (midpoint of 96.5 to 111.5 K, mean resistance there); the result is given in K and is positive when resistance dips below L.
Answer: 4.3 K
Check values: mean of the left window 1.95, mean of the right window 2.82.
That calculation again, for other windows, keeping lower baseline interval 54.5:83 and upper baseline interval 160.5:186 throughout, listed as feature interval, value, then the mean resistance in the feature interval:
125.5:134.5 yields 1.6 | 2.06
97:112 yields -3.6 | 2.83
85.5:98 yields -3.8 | 2.82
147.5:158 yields -0.8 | 2.87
